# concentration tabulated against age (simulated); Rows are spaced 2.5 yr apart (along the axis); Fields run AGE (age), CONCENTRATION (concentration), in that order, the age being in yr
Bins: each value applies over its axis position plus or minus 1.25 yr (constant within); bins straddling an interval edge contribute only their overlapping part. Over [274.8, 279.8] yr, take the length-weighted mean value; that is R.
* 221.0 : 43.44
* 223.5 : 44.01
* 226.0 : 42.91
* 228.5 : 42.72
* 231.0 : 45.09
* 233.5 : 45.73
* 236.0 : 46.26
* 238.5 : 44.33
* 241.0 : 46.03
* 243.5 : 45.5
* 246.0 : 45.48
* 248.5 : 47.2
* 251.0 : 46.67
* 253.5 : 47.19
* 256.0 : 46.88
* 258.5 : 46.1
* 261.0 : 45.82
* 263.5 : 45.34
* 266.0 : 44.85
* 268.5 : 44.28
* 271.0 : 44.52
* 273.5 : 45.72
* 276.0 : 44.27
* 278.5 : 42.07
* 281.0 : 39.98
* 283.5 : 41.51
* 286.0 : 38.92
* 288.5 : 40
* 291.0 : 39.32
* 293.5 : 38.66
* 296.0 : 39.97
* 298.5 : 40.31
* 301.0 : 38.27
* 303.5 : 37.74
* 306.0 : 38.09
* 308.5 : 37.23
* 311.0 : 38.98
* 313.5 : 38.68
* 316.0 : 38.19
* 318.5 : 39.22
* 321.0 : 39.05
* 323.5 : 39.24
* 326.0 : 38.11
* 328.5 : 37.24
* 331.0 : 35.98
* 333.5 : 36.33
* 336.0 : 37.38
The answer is 43.1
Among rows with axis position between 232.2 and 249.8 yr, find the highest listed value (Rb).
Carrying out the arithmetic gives 47.2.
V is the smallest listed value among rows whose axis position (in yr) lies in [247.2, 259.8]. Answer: 46.1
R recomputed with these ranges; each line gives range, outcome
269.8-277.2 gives 44.8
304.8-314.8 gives 38.2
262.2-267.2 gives 45.1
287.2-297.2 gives 39.5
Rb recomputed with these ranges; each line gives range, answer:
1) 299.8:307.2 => 38.27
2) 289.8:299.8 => 40.31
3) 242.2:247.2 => 45.5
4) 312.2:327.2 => 39.24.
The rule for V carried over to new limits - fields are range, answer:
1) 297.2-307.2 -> 37.74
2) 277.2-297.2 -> 38.66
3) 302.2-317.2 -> 37.23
